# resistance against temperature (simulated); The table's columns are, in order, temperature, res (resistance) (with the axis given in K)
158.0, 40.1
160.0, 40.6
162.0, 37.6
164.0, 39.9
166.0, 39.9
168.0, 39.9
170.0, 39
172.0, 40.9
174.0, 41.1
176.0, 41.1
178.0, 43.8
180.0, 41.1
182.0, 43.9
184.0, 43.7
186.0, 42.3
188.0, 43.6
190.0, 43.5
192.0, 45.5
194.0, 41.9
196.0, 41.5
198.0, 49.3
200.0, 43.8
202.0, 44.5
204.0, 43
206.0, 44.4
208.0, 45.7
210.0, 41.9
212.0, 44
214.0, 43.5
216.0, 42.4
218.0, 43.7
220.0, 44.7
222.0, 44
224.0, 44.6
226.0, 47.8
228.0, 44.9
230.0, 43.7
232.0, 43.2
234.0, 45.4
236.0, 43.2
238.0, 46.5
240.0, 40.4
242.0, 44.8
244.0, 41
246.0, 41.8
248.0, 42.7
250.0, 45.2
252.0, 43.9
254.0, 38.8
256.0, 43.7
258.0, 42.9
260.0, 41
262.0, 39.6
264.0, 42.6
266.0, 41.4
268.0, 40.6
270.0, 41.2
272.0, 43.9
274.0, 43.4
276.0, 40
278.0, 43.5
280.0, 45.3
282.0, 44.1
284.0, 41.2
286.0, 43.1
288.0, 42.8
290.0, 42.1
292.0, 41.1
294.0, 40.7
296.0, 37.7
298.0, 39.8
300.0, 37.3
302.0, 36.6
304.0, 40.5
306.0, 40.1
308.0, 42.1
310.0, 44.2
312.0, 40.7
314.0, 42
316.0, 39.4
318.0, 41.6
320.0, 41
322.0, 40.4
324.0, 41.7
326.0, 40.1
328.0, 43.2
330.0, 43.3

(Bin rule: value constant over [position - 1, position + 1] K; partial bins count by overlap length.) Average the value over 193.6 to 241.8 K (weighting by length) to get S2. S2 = 44.1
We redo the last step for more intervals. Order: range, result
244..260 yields 42.5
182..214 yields 43.9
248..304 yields 41.6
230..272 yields 42.6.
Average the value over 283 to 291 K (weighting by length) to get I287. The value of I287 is 42.3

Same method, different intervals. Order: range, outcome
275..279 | 41.8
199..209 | 44.3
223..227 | 46.2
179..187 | 42.7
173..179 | 42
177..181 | 42.5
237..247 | 42.9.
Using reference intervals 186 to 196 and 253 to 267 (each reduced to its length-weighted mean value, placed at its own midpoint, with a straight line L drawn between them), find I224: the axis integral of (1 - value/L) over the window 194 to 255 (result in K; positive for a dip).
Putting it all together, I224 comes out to -2.0 K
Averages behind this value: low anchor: 43.3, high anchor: 41.4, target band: 43.8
